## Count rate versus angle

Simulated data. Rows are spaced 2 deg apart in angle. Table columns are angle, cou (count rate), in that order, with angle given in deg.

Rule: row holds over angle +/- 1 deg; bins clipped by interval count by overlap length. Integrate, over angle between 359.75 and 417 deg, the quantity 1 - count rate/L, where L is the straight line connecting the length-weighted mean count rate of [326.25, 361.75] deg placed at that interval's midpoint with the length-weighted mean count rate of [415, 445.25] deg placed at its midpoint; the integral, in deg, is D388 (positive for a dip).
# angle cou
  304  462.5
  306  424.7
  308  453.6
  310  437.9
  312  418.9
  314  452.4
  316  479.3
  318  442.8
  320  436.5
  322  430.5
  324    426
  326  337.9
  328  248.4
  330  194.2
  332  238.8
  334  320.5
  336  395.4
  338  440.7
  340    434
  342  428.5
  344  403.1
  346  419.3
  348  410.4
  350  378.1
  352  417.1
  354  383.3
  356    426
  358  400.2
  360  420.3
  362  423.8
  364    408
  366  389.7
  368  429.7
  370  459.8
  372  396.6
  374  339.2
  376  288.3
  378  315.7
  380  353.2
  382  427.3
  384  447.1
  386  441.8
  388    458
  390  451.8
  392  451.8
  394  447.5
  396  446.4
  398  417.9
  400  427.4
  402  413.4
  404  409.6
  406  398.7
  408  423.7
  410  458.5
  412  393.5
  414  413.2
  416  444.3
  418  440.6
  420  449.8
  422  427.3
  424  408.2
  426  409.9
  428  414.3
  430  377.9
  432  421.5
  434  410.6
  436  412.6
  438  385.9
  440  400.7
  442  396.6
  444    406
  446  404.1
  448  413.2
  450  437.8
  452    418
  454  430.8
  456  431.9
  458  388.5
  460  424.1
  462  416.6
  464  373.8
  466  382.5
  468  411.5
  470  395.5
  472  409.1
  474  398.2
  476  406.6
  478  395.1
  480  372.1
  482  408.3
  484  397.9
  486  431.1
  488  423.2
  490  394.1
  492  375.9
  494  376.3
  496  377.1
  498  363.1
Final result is -2.7 deg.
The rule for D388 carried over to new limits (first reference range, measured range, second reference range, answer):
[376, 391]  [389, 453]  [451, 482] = -2.41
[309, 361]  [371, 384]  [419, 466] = 1.28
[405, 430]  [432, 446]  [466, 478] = 0.34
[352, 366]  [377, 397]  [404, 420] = -0.30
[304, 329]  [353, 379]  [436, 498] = 1.37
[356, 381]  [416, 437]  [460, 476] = -1.27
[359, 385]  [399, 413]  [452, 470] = -0.70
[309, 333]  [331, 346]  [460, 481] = -0.07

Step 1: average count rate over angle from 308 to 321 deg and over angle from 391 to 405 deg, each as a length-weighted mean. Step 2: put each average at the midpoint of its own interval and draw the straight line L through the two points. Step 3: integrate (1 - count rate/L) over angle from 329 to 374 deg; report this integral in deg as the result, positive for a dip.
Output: 4.9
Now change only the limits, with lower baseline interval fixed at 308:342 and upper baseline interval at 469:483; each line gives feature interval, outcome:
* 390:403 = -1.44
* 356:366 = -0.58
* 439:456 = -0.80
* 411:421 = -0.89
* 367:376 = -0.07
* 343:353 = -0.44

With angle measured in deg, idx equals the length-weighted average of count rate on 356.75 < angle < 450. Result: 413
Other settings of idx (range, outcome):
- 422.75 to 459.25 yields 410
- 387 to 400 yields 444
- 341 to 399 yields 410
